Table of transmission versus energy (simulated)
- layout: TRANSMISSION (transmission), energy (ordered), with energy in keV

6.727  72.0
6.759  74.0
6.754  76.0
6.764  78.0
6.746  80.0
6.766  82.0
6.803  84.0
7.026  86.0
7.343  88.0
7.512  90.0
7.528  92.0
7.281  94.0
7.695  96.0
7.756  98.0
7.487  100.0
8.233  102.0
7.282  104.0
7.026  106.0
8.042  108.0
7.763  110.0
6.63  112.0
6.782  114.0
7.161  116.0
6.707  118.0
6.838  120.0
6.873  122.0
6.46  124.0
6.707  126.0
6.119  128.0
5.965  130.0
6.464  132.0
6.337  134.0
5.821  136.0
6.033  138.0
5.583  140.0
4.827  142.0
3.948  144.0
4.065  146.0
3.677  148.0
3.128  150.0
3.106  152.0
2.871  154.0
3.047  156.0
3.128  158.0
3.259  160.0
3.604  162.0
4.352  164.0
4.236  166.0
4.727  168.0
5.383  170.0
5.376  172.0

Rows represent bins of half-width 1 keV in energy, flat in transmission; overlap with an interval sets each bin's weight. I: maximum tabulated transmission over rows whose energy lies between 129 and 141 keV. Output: 6.464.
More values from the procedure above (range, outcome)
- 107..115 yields 8.042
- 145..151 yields 4.065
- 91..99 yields 7.756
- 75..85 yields 6.803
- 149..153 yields 3.128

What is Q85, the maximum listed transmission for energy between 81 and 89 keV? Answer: 7.343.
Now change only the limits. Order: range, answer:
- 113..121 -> 7.161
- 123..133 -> 6.707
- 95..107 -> 8.233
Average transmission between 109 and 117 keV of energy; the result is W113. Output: 7.08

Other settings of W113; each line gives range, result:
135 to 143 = 5.57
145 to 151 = 3.62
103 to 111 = 7.53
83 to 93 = 7.24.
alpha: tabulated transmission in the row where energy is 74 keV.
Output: 6.759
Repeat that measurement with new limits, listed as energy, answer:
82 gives 6.766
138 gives 6.033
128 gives 6.119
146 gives 4.065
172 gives 5.376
